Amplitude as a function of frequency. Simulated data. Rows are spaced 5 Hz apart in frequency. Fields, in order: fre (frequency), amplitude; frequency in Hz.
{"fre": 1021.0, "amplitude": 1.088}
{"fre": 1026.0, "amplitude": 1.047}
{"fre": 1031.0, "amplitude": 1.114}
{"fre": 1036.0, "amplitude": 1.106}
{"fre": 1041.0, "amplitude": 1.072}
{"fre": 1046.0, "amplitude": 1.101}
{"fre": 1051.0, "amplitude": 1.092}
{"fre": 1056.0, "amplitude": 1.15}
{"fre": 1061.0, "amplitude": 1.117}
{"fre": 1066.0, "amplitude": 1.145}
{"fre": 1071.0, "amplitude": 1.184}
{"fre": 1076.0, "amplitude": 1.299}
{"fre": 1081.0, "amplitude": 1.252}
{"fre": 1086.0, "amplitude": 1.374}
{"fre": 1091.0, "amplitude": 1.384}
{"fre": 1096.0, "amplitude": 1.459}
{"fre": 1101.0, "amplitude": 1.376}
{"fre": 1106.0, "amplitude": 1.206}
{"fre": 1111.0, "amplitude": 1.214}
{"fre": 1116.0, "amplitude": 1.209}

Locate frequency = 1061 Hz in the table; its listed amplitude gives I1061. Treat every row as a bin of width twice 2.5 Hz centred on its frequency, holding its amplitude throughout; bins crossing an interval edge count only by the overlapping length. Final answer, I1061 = 1.117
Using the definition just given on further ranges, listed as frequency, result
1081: 1.252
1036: 1.106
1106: 1.206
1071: 1.184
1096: 1.459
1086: 1.374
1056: 1.15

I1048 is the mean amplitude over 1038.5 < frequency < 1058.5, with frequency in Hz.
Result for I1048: 1.1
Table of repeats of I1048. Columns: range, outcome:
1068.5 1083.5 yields 1.24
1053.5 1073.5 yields 1.15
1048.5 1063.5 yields 1.12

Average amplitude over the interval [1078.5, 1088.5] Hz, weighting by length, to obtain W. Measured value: 1.31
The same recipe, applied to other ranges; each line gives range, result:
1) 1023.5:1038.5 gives 1.09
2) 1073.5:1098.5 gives 1.35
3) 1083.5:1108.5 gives 1.36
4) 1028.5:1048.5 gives 1.1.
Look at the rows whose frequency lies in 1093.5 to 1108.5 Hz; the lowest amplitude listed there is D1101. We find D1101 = 1.206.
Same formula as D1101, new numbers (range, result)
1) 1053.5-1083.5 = 1.117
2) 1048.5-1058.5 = 1.092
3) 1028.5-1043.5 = 1.072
